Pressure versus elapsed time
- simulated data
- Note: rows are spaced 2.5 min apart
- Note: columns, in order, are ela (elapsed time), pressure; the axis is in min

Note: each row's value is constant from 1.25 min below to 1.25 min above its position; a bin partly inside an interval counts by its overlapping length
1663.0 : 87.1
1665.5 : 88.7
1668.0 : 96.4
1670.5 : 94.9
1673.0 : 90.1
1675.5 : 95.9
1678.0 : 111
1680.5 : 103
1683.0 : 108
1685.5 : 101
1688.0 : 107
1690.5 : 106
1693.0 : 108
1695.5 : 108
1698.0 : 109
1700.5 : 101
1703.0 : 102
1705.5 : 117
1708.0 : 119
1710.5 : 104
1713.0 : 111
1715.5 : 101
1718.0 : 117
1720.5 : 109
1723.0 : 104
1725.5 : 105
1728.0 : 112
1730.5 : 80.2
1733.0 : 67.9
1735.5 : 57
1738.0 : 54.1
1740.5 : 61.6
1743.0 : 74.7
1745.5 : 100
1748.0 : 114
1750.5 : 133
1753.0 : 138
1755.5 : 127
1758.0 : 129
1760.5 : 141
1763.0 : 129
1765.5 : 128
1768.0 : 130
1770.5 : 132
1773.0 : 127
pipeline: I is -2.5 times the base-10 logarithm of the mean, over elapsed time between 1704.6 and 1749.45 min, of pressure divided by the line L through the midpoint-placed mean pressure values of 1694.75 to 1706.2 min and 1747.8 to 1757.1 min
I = 0.23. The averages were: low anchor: 107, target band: 94.9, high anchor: 130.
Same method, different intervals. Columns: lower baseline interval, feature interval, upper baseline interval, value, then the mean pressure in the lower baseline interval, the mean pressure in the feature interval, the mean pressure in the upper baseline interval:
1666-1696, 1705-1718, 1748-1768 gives 0.03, 102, 111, 131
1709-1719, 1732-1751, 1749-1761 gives 0.48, 108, 81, 133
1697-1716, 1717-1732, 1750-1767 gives 0.12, 108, 104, 132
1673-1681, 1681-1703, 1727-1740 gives -0.13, 101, 106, 72.8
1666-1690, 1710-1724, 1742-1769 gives 0.04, 101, 108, 123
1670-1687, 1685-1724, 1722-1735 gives -0.13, 101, 108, 91.5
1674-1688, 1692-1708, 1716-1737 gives -0.09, 104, 108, 93.8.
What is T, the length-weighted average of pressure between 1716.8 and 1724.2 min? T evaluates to 110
